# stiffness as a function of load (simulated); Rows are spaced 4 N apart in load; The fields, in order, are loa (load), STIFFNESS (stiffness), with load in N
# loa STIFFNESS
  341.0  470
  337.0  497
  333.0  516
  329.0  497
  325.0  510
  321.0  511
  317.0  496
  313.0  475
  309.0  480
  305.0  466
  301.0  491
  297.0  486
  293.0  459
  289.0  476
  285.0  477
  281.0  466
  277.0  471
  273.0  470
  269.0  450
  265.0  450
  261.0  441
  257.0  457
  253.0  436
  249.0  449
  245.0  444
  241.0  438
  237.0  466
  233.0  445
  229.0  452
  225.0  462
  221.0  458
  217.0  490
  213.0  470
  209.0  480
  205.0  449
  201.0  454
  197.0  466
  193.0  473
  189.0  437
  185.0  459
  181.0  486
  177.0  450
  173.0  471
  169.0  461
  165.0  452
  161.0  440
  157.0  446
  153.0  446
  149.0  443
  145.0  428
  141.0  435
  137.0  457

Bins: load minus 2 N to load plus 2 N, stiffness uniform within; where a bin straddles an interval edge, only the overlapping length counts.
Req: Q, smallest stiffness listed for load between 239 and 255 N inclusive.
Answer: 436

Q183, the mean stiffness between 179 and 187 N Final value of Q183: 472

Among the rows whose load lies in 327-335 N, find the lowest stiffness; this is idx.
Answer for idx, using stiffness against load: 497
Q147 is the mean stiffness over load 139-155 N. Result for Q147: 438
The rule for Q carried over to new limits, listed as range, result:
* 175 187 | 450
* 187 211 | 437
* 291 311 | 459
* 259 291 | 441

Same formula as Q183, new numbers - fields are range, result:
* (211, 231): 466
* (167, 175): 466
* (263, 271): 450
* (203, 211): 464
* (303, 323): 486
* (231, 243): 450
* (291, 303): 479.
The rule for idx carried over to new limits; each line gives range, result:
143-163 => 428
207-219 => 470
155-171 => 440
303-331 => 466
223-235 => 445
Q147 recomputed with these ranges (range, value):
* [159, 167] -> 446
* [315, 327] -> 506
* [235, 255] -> 447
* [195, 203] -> 460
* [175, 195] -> 461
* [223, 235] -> 453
